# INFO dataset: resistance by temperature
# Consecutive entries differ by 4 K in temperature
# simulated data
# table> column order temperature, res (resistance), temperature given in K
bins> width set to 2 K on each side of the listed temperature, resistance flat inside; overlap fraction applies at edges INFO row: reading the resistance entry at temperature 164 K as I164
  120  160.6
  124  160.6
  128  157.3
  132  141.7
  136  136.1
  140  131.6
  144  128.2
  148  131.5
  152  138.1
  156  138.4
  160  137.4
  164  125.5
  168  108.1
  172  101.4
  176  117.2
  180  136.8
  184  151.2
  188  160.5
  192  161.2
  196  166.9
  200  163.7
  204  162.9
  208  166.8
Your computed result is 125.5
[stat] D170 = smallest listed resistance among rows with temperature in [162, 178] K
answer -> 101.4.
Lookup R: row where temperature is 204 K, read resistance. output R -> 162.9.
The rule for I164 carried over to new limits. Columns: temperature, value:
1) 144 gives 128.2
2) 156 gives 138.4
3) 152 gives 138.1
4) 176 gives 117.2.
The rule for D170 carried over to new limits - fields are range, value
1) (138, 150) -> 128.2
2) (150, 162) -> 137.4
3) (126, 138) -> 136.1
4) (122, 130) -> 157.3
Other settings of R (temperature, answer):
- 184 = 151.2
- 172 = 101.4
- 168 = 108.1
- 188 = 160.5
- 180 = 136.8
